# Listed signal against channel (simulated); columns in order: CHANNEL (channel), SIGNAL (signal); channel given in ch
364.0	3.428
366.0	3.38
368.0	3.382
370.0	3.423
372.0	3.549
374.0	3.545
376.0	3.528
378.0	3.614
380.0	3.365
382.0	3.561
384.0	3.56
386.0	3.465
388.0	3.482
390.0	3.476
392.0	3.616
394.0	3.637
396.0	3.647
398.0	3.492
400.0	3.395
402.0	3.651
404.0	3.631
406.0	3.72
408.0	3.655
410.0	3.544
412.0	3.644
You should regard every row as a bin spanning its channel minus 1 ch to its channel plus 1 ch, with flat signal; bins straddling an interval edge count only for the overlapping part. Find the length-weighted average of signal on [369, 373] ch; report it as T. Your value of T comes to 3.49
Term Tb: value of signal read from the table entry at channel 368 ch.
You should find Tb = 3.382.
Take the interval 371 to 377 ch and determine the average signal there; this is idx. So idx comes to 3.54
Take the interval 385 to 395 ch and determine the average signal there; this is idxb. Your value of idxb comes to 3.54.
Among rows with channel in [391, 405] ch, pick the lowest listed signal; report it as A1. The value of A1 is 3.395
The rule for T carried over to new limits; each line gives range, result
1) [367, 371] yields 3.4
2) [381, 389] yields 3.52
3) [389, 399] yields 3.57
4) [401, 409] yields 3.66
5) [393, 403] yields 3.56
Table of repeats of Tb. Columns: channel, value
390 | 3.476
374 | 3.545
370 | 3.423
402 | 3.651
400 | 3.395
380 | 3.365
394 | 3.637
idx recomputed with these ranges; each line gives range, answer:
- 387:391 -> 3.48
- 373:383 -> 3.52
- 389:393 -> 3.55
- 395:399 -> 3.57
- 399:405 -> 3.56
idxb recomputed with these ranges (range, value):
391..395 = 3.63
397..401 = 3.44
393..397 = 3.64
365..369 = 3.38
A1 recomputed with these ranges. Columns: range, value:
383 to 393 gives 3.465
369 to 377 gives 3.423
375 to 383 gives 3.365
